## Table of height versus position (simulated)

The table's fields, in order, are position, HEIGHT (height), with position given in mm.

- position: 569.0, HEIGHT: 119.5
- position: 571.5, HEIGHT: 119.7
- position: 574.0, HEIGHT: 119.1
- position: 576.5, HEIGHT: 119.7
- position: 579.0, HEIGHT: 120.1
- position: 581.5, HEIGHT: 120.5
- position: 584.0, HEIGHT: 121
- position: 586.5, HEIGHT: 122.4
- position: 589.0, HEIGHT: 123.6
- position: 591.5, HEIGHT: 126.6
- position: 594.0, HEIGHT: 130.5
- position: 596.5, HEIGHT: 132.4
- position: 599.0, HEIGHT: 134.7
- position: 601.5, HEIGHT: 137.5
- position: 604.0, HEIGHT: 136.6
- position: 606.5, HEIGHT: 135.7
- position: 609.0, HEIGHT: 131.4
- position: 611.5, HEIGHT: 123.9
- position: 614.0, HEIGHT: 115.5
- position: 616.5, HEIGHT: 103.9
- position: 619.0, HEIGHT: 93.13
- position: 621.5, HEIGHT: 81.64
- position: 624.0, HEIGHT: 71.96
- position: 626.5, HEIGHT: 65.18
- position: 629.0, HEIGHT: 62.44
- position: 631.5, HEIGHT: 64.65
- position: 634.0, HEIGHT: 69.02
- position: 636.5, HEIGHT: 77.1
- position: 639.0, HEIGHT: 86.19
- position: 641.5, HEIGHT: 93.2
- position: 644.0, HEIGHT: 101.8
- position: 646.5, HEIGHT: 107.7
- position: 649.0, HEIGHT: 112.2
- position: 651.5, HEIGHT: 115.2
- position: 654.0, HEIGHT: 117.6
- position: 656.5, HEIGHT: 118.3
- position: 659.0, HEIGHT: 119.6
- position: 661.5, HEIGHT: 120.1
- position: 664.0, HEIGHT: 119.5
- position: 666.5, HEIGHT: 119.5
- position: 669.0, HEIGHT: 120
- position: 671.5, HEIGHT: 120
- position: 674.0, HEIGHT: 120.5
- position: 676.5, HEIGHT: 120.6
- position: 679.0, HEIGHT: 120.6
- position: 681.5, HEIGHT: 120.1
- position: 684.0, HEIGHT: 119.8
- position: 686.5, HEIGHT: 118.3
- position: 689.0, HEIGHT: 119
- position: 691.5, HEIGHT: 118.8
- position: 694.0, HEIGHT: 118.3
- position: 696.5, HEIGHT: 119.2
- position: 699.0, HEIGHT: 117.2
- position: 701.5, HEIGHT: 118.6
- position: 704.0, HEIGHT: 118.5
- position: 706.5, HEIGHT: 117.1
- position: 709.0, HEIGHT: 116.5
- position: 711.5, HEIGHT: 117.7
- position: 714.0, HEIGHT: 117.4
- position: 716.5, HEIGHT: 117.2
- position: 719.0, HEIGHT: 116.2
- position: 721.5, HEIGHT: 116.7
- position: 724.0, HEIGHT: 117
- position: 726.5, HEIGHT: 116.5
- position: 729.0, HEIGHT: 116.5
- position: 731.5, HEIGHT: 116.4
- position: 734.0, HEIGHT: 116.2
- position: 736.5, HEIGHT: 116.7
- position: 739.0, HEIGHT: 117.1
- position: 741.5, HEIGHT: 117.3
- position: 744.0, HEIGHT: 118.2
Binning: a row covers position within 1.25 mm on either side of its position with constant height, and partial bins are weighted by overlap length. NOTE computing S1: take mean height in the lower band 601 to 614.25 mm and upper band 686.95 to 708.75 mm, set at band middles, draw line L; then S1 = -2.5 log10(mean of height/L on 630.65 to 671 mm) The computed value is 0.19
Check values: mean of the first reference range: 131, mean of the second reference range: 118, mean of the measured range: 105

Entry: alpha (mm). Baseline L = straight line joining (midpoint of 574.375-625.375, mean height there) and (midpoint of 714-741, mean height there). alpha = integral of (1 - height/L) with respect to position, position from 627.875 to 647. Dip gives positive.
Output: 5.9 mm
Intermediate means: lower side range 119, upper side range 117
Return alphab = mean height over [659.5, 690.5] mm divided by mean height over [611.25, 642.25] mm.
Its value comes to 1.4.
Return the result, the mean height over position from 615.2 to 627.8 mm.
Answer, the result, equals 83.2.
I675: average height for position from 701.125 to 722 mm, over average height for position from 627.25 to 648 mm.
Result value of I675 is 1.42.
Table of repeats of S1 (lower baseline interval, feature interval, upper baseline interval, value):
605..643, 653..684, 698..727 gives -0.15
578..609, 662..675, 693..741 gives 0.02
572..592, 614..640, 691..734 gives 0.45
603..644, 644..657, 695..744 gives -0.12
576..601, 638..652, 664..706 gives 0.19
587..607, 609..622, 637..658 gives 0.14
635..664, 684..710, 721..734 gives -0.05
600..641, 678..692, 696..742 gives -0.09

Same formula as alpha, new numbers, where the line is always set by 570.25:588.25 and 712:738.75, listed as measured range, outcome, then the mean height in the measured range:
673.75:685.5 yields -0.24 mm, 120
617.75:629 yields 4.06 mm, 76.3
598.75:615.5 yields -1.45 mm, 130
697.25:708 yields -0.05 mm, 118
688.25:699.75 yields -0.10 mm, 119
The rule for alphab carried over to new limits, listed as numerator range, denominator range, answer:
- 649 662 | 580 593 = 0.96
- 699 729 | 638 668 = 1.05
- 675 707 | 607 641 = 1.33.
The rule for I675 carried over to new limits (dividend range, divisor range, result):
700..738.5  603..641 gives 1.24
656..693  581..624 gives 0.99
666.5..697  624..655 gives 1.35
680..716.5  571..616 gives 0.94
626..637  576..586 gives 0.56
